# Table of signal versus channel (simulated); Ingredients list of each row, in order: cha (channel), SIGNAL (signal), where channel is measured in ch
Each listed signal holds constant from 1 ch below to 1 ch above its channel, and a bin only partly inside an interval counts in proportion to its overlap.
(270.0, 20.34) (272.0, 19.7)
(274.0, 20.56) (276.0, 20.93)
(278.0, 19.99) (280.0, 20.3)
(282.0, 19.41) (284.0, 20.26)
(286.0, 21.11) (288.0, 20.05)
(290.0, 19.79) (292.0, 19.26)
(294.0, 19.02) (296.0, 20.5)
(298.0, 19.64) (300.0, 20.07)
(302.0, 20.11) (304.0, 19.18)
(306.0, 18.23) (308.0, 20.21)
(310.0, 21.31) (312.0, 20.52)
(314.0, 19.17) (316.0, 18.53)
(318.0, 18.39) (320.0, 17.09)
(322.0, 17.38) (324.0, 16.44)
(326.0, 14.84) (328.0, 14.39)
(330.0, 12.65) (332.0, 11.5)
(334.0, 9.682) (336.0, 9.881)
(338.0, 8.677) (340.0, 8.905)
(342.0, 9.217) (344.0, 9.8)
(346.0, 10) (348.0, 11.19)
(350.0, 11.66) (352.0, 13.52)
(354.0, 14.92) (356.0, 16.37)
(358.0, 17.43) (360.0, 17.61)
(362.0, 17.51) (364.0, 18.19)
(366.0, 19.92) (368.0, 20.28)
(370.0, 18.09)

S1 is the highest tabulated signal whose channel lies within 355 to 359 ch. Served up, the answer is 17.43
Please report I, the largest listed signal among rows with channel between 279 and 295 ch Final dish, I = 21.11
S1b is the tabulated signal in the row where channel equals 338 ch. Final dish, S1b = 8.677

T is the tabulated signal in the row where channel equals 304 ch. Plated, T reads 19.18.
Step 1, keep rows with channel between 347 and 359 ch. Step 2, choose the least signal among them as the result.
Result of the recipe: 11.19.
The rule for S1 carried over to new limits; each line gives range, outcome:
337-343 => 9.217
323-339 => 16.44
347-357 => 16.37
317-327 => 18.39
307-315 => 21.31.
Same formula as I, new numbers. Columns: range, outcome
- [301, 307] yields 20.11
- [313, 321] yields 19.17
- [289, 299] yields 20.5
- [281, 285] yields 20.26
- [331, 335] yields 11.5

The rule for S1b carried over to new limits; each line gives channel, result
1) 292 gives 19.26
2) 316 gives 18.53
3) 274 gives 20.56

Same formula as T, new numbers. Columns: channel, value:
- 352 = 13.52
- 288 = 20.05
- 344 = 9.8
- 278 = 19.99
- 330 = 12.65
